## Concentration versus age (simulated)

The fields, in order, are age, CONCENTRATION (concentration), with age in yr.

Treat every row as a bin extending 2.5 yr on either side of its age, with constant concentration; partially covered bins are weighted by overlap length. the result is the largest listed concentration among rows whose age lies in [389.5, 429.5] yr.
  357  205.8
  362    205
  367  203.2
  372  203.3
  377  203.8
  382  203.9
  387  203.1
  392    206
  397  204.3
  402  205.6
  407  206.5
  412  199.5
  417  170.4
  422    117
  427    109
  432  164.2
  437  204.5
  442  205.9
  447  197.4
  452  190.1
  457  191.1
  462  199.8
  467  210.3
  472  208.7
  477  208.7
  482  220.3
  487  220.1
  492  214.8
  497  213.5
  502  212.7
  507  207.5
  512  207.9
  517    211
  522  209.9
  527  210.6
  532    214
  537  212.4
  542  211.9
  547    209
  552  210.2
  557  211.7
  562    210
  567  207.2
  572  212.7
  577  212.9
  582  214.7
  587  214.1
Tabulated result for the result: 206.5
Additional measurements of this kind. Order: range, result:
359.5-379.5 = 205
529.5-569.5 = 214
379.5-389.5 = 203.9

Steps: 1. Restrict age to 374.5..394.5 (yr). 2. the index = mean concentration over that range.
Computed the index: 204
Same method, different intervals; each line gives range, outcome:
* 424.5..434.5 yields 137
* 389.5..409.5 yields 206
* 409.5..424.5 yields 162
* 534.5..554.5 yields 211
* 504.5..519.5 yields 209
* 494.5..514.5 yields 210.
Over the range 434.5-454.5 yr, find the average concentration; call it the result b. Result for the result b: 199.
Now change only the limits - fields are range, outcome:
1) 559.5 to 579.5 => 211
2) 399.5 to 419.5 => 196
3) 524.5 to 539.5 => 212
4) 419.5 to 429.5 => 113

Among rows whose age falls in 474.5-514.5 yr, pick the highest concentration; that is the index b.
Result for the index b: 220.3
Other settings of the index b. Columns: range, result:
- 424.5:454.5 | 205.9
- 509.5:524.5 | 211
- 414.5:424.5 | 170.4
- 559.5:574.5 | 212.7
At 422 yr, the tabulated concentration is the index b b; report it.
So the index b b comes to 117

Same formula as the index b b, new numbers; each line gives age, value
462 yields 199.8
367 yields 203.2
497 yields 213.5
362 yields 205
